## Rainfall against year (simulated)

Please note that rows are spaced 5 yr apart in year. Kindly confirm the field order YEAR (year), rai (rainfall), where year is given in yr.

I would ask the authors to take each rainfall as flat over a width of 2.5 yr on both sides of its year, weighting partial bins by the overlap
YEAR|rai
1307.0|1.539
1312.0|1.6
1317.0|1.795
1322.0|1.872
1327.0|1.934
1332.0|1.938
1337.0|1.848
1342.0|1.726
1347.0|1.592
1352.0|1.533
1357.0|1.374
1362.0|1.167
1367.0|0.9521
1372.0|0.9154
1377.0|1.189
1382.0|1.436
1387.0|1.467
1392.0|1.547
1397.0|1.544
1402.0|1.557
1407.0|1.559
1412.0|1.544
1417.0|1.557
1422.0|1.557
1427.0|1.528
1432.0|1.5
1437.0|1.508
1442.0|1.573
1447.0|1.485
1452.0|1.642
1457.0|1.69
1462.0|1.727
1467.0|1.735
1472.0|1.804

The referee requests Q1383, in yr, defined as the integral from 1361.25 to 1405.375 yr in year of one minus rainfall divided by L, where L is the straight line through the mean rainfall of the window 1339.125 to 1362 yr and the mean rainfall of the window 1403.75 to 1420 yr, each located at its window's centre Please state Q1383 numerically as 6.3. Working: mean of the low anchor 1.52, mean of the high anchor 1.55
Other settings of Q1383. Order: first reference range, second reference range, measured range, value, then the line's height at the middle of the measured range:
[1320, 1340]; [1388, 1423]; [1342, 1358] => 2.3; 1.8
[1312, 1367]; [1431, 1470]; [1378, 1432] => 3.5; 1.63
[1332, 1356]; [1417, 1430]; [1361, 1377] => 6.0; 1.64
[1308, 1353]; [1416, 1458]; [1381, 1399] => 1.6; 1.65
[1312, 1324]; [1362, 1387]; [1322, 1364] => -3.9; 1.51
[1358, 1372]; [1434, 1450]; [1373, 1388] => -1.9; 1.16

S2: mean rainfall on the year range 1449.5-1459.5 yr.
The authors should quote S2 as 1.67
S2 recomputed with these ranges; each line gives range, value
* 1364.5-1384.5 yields 1.12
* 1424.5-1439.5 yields 1.51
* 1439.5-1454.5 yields 1.57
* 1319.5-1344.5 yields 1.86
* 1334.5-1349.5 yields 1.72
